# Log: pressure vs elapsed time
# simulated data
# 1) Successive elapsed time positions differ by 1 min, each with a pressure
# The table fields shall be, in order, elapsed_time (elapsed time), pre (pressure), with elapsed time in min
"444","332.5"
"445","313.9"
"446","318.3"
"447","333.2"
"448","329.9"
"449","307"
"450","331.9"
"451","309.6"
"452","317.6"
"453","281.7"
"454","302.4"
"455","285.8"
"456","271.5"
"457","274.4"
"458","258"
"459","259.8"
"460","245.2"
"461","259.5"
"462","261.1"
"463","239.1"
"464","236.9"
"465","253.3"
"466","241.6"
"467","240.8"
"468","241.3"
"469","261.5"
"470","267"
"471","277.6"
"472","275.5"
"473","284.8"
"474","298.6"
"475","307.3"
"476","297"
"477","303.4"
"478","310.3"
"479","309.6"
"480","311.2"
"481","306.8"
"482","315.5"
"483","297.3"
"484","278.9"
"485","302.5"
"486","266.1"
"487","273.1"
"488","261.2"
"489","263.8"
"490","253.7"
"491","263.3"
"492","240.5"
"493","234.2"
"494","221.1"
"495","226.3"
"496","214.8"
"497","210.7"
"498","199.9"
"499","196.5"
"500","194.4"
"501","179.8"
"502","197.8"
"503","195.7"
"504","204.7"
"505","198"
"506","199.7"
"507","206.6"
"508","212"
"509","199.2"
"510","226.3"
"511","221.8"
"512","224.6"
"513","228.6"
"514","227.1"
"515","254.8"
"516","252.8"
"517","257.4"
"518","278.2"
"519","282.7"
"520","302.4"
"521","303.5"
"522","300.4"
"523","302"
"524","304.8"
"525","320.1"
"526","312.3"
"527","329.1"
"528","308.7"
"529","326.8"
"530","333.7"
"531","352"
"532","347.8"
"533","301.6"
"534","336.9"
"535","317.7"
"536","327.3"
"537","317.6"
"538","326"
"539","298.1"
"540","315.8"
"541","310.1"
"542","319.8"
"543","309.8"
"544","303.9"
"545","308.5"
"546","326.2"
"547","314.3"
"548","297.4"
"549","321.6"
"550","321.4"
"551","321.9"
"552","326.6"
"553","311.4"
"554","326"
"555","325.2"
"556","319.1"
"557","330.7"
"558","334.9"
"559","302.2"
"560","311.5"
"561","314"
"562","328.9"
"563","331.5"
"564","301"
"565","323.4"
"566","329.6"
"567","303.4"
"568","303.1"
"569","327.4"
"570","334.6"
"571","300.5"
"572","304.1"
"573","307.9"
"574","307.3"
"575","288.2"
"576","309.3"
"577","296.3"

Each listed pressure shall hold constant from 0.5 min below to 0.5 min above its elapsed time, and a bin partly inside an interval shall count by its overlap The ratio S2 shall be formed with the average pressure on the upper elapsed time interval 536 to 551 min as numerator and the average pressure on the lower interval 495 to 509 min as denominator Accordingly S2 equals 1.6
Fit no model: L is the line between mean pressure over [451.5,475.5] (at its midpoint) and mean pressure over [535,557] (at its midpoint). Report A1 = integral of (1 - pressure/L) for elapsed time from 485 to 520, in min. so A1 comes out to 7.29 min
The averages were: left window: 268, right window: 317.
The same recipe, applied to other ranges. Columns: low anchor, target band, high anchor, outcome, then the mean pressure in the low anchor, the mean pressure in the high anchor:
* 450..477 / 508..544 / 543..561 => 1.4 min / 273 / 317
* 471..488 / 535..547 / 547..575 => -0.1 min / 295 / 317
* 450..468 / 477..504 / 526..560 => 3.4 min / 268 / 320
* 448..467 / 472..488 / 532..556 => -0.5 min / 275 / 317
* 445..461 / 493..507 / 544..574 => 4.6 min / 295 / 317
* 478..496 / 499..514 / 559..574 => 4.0 min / 272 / 315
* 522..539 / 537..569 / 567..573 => -0.1 min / 321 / 313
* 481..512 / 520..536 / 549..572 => -2.6 min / 233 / 319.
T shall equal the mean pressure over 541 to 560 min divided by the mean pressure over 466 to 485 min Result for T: 1.11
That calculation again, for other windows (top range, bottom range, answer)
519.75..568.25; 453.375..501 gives 1.21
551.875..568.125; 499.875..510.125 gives 1.59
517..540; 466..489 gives 1.10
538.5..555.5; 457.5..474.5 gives 1.22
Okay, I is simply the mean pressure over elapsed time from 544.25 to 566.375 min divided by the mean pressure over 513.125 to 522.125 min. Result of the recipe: 1.2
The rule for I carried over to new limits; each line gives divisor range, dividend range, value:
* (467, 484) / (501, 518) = 0.76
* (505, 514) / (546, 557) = 1.49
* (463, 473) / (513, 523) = 1.07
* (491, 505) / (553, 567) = 1.52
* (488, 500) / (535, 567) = 1.38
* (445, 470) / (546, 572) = 1.14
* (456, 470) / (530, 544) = 1.27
